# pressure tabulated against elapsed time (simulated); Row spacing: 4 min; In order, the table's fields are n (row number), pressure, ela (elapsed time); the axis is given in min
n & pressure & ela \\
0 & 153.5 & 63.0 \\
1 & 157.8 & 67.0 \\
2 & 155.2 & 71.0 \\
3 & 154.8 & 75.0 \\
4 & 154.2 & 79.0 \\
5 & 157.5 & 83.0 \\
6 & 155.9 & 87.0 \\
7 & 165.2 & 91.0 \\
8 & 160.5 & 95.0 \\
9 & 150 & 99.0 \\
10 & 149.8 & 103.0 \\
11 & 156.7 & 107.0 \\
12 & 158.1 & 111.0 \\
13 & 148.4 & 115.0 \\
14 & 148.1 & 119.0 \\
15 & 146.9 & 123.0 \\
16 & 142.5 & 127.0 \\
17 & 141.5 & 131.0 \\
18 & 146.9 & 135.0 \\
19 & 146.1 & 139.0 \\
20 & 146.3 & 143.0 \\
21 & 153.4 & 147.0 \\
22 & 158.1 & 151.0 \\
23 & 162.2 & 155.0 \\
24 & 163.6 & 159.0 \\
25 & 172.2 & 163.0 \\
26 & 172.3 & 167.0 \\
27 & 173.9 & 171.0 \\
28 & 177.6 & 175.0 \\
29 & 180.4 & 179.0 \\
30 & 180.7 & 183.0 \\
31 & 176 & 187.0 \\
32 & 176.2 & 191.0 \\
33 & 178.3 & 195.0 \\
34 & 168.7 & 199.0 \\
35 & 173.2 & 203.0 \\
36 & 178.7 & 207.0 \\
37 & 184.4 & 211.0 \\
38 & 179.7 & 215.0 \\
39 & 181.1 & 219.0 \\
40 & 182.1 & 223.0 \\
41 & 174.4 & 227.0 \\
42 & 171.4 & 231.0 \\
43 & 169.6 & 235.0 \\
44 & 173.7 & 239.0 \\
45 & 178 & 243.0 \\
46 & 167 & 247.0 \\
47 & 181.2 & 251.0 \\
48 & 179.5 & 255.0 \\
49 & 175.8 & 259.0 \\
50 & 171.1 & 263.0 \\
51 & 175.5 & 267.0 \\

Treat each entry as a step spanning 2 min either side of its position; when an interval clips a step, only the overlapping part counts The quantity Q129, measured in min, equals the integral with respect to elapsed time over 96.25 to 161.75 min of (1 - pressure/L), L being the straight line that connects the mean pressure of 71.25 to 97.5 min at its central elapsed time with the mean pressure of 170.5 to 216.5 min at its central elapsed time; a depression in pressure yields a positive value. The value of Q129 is 5.6 min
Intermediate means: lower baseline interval 158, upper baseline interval 177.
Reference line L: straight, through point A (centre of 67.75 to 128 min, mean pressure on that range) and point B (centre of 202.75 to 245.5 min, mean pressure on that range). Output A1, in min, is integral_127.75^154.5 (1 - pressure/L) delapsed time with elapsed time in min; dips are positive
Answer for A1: 2.1 min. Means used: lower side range 154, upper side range 177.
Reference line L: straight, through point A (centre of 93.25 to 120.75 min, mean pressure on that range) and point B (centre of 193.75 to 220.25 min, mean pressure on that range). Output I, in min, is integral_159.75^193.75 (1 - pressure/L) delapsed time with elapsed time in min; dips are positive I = -1.1 min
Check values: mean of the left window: 153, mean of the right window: 178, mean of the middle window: 176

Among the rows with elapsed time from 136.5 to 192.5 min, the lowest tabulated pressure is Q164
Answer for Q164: 146.1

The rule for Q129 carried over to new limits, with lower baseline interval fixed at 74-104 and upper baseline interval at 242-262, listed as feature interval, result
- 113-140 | 2.5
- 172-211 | -1.9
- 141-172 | 0.4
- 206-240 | -1.0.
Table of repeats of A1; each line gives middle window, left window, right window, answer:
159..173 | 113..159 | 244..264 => -1.4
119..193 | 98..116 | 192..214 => 1.7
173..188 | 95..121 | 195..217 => -0.7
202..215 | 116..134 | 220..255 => -0.9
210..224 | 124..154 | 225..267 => -1.2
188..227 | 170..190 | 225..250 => -0.5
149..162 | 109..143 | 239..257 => -0.7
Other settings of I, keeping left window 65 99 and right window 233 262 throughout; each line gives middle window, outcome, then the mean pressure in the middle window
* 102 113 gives 0.3 min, 155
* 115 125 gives 0.8 min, 148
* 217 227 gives -0.5 min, 180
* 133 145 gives 1.2 min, 146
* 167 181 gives -0.8 min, 177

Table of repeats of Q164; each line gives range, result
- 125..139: 141.5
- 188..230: 168.7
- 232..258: 167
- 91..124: 146.9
